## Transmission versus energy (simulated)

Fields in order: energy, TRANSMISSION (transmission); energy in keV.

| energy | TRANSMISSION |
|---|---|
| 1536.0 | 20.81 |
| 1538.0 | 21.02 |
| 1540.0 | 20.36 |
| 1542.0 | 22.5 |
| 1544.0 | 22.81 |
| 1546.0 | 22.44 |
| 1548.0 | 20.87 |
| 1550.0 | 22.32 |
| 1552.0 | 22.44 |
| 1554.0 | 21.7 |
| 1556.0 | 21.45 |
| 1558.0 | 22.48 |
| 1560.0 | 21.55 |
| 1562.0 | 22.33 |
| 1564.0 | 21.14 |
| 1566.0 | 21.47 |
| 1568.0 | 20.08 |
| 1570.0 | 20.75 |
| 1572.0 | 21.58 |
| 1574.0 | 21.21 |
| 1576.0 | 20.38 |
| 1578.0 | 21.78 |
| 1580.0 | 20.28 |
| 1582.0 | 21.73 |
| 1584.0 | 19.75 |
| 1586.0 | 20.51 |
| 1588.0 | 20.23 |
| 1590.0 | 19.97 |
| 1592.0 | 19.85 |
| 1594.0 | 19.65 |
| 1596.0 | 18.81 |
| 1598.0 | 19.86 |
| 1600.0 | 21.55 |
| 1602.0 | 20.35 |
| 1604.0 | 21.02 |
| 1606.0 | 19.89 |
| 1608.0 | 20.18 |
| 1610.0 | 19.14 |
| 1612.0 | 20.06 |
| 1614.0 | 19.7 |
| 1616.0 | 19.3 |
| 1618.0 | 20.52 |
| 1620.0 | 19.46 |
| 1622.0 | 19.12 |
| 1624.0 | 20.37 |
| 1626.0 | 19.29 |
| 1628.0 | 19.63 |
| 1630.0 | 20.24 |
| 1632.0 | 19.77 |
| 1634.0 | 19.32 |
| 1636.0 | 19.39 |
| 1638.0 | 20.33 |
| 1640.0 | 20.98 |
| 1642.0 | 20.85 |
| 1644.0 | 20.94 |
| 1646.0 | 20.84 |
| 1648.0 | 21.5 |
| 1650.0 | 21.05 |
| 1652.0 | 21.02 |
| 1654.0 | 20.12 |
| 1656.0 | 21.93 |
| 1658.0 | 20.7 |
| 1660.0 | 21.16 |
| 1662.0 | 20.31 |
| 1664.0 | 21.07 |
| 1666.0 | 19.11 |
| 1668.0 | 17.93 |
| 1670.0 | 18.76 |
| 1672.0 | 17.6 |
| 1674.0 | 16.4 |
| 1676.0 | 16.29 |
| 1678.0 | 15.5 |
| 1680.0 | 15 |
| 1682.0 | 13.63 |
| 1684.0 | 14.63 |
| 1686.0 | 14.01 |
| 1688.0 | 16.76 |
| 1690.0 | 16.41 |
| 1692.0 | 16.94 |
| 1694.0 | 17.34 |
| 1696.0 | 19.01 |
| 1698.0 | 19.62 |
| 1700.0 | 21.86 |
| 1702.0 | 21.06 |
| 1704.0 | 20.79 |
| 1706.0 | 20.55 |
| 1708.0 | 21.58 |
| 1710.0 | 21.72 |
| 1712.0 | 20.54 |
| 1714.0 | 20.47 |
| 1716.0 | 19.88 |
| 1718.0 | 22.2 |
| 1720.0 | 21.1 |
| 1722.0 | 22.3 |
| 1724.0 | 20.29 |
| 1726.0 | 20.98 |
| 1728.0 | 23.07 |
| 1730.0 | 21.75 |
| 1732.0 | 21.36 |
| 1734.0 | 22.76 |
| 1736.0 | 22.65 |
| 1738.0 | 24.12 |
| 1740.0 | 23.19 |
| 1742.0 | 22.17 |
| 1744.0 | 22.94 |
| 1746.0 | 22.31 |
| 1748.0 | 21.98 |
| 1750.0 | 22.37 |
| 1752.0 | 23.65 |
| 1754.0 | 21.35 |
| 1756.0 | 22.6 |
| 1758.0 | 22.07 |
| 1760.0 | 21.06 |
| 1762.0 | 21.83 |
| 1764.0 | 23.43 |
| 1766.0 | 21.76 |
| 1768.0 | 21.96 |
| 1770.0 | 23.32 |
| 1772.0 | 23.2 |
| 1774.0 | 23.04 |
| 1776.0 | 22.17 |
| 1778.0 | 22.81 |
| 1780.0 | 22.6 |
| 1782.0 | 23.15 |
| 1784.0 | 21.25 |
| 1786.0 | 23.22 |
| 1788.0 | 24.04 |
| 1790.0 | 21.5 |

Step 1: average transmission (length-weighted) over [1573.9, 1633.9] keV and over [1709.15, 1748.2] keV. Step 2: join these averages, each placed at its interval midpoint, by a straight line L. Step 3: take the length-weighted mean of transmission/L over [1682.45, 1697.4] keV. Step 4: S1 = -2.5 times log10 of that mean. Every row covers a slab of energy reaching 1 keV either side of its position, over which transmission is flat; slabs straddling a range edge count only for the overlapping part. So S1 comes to 0.28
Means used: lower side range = 20.1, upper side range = 21.9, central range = 16.4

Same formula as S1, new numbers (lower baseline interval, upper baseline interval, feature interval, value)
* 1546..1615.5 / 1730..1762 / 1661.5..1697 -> 0.27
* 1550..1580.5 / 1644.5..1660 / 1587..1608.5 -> 0.06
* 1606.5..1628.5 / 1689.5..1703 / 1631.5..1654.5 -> -0.06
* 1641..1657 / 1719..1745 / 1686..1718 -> 0.12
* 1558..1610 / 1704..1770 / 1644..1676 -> 0.07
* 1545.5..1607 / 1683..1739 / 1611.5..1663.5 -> 0.02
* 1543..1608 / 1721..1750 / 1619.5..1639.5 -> 0.09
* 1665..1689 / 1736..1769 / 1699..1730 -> -0.10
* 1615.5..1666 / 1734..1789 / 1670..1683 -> 0.30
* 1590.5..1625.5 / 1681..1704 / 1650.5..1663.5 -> -0.13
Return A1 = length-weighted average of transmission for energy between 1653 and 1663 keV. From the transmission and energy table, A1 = 20.8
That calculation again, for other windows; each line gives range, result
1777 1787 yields 22.6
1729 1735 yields 22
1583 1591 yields 20.1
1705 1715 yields 21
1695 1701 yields 20.2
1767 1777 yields 22.7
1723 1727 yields 20.6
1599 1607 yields 20.7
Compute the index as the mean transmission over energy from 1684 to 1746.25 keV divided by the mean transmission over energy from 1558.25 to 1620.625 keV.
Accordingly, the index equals 1.00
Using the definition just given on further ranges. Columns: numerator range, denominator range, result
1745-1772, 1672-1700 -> 1.35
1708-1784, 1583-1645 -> 1.11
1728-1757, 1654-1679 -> 1.19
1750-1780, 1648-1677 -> 1.15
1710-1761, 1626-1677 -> 1.10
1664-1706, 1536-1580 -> 0.82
